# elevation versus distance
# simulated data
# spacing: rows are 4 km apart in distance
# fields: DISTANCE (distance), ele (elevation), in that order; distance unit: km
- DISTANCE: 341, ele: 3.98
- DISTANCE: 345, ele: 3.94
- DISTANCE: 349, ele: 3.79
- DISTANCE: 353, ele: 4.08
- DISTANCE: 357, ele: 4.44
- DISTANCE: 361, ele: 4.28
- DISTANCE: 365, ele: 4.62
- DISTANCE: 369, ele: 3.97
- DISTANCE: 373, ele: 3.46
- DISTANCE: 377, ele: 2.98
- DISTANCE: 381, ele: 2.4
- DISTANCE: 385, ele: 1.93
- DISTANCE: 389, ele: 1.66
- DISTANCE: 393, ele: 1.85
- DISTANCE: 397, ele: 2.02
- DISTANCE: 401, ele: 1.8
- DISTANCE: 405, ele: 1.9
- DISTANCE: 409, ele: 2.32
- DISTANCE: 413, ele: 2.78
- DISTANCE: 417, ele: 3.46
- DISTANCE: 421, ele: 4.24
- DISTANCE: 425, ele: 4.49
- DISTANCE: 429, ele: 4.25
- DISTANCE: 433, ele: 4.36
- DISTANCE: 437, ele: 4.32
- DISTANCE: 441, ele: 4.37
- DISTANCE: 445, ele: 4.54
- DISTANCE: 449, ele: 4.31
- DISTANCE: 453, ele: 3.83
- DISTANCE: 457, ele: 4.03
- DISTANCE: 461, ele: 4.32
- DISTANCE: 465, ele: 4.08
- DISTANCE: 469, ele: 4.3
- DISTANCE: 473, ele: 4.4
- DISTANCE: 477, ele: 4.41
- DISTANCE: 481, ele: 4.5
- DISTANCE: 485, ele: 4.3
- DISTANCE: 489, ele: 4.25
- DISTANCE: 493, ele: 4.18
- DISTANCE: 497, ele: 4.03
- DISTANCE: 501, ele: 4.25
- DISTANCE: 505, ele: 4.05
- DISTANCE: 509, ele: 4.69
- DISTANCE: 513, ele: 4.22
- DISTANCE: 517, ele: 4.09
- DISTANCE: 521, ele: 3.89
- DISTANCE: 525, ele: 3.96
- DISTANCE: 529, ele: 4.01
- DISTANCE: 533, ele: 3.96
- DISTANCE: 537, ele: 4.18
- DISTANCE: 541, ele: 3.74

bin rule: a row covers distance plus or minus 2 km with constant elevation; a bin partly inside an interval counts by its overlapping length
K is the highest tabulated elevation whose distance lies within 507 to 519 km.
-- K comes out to 4.69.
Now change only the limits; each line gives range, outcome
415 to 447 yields 4.54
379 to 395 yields 2.4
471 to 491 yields 4.5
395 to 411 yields 2.32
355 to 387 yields 4.62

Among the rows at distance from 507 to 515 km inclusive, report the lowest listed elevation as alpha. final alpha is 4.22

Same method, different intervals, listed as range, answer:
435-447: 4.32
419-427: 4.24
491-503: 4.03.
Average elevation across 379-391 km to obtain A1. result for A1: 2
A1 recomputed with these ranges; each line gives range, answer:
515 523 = 3.99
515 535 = 3.98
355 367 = 4.45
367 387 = 2.95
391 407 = 1.89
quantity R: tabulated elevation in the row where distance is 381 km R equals 2.4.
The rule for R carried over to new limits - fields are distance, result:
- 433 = 4.36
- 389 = 1.66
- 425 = 4.49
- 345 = 3.94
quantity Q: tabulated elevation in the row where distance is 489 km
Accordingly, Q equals 4.25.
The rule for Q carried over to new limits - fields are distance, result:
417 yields 3.46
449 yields 4.31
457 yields 4.03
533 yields 3.96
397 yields 2.02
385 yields 1.93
